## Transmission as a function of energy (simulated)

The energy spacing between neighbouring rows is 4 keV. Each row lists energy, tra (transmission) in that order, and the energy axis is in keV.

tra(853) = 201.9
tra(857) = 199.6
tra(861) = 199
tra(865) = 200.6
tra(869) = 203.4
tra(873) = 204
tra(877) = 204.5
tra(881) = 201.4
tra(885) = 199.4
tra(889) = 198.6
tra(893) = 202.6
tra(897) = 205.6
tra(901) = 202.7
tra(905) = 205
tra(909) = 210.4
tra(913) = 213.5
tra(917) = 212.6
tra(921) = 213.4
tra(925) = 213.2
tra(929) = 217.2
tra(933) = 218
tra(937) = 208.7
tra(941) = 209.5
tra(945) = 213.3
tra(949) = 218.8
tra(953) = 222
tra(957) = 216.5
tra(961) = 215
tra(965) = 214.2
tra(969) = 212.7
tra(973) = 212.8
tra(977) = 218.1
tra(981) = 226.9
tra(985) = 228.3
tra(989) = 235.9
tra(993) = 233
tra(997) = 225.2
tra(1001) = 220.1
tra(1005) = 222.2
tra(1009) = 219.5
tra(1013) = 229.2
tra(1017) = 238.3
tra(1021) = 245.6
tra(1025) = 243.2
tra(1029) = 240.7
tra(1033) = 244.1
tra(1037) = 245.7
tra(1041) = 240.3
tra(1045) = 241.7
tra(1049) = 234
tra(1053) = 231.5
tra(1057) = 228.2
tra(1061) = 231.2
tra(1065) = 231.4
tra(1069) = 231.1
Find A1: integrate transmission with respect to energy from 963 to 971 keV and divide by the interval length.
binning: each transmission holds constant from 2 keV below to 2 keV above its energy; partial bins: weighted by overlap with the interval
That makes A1 213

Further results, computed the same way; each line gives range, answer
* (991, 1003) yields 226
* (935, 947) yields 210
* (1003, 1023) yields 231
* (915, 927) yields 213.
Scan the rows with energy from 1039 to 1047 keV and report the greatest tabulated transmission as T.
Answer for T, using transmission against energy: 241.7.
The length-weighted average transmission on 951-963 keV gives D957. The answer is 218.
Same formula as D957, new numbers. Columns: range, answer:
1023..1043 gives 243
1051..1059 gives 230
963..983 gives 217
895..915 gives 207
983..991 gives 232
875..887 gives 202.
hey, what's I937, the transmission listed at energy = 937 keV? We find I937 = 208.7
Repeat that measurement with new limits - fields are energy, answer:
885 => 199.4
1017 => 238.3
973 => 212.8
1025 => 243.2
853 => 201.9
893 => 202.6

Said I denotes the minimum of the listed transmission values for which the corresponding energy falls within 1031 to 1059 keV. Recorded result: 228.2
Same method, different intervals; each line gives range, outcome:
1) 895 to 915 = 202.7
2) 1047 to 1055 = 231.5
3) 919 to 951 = 208.7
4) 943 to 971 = 212.7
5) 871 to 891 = 198.6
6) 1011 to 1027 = 229.2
